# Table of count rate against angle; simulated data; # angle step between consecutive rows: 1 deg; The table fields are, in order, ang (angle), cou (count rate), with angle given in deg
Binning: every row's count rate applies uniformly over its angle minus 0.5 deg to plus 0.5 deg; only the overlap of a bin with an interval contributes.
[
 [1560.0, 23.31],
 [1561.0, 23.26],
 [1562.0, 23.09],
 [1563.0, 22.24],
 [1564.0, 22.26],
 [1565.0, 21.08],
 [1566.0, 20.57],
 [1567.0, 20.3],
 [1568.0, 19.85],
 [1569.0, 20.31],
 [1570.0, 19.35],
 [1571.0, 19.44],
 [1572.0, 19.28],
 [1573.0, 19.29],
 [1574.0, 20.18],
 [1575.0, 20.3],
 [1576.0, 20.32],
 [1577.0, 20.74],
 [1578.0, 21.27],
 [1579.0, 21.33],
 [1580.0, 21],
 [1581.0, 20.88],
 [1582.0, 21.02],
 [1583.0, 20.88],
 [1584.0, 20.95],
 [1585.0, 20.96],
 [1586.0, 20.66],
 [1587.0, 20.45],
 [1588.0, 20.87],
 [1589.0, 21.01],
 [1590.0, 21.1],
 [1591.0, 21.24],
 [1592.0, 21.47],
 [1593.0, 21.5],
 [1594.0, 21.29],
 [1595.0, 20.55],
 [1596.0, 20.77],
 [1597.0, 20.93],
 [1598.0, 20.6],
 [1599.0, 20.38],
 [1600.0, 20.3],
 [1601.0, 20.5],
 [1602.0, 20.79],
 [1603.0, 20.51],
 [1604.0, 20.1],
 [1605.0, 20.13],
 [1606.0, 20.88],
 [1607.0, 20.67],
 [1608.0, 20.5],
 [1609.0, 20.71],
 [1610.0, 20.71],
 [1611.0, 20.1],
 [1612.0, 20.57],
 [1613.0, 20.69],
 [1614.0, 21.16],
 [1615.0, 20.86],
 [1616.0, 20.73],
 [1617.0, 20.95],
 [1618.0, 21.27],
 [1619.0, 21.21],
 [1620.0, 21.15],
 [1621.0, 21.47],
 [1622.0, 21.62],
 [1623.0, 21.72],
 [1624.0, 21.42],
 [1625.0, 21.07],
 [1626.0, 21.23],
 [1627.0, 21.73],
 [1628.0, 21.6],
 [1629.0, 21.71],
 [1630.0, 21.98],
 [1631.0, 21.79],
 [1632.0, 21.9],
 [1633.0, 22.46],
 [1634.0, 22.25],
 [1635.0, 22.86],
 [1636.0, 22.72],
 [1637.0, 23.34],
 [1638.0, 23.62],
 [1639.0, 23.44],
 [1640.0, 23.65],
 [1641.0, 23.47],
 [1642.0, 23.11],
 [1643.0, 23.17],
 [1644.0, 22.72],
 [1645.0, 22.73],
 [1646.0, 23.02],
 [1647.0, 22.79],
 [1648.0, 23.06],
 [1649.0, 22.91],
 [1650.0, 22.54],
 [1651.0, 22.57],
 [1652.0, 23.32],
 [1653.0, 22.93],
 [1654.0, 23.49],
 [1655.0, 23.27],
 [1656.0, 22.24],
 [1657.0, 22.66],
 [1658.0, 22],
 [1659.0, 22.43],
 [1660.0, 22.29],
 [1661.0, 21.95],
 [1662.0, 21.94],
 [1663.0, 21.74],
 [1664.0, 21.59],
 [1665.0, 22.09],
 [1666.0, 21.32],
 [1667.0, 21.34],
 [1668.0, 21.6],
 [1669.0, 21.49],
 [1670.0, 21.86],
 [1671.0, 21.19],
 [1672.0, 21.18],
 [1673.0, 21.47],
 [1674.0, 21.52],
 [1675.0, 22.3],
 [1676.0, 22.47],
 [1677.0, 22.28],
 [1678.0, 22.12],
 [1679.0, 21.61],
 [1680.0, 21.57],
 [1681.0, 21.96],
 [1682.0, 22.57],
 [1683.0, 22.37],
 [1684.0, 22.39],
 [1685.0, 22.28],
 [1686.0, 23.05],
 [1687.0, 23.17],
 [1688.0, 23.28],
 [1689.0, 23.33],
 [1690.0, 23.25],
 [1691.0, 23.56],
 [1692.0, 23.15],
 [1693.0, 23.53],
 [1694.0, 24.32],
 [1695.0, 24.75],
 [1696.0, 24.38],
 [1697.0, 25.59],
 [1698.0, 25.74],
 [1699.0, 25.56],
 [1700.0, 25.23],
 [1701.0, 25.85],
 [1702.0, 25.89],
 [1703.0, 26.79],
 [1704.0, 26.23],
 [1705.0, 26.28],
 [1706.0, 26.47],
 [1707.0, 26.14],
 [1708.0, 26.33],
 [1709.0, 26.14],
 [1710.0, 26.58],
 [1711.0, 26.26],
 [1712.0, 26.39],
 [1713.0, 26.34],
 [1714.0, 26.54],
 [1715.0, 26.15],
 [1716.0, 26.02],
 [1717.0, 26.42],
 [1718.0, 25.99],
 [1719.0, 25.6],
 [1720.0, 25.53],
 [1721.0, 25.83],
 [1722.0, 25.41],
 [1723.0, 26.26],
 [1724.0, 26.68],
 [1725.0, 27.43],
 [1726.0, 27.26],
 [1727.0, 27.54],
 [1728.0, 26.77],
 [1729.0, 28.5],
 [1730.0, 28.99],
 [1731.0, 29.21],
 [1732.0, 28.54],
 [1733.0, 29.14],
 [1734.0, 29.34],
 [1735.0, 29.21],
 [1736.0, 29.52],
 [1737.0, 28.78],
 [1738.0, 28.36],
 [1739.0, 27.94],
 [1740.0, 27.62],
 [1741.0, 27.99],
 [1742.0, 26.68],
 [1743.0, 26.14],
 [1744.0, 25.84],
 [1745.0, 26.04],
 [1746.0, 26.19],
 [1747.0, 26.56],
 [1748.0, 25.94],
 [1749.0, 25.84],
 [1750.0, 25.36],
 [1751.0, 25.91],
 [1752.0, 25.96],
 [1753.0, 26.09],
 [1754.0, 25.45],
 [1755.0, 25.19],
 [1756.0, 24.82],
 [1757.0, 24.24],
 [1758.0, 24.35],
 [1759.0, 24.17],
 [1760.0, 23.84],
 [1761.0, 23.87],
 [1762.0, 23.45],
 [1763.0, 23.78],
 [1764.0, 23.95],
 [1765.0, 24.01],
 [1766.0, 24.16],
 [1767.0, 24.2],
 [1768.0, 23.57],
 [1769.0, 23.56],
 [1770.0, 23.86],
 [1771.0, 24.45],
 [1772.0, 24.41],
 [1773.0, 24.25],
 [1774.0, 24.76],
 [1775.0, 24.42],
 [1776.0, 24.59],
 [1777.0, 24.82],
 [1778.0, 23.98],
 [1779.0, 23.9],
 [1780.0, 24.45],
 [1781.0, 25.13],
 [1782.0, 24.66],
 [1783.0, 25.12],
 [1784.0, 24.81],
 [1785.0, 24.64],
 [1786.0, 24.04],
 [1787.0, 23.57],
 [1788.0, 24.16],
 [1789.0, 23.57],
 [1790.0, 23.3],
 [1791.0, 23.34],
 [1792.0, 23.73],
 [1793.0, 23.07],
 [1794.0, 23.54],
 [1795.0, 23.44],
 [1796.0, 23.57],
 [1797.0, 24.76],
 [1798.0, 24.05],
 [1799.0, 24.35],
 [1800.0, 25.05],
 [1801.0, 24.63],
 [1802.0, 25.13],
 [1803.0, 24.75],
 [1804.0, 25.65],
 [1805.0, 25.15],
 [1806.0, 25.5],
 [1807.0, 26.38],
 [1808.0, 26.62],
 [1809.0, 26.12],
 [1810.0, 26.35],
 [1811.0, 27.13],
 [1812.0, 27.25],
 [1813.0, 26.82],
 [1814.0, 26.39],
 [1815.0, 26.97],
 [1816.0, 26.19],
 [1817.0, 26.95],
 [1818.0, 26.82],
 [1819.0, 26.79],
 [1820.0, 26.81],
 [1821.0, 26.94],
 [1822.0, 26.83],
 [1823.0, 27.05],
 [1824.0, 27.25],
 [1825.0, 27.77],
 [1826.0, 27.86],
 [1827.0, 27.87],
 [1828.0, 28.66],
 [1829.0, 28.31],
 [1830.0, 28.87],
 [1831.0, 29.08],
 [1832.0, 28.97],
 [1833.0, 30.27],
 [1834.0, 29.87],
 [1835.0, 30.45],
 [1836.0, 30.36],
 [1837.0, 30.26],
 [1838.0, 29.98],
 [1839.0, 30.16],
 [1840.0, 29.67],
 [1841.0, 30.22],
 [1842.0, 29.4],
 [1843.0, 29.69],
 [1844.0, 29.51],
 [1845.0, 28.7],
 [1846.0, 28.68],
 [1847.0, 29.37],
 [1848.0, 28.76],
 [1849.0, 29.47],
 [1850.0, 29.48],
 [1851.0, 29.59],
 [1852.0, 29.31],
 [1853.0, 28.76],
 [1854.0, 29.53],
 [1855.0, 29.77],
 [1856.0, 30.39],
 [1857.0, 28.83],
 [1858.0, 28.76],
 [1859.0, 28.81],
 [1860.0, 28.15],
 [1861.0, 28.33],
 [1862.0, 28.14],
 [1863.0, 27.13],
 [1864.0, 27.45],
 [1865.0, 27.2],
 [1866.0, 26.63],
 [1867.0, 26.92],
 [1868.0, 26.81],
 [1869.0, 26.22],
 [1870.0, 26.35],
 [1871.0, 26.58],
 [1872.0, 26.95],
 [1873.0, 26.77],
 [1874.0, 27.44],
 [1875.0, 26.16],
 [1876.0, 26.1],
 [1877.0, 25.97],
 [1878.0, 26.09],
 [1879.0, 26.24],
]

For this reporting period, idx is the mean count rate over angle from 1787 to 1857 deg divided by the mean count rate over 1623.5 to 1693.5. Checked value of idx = 1.22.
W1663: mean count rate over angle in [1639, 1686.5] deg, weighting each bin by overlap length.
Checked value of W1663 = 22.3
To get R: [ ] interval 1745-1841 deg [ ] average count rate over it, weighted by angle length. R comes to 25.8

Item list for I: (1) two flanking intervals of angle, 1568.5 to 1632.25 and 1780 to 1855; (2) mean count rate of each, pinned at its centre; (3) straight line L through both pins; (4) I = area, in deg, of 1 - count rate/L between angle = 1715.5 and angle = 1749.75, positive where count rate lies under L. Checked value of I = -3.7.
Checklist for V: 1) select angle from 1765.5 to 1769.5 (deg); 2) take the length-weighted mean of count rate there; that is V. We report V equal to 23.9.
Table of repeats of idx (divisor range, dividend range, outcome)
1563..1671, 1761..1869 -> 1.24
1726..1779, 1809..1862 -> 1.10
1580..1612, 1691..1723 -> 1.24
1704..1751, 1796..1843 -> 1.02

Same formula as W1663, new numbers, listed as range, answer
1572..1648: 21.3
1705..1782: 25.9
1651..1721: 23.7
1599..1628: 20.9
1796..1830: 26.4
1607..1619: 20.8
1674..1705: 23.7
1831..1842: 29.9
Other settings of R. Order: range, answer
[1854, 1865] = 28.6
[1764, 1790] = 24.3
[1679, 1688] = 22.4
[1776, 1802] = 24.2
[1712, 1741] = 27.4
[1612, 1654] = 22.2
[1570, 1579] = 20.1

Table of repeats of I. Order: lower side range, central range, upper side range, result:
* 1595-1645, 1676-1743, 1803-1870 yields -4.0 deg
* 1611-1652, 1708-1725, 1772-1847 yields -1.4 deg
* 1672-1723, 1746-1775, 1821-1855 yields 2.0 deg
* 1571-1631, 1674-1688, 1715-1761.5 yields 1.1 deg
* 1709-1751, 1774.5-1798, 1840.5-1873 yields 3.0 deg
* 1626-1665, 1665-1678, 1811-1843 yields 0.9 deg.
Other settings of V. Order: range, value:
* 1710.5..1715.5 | 26.3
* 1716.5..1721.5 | 25.9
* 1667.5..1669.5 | 21.5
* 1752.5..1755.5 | 25.6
